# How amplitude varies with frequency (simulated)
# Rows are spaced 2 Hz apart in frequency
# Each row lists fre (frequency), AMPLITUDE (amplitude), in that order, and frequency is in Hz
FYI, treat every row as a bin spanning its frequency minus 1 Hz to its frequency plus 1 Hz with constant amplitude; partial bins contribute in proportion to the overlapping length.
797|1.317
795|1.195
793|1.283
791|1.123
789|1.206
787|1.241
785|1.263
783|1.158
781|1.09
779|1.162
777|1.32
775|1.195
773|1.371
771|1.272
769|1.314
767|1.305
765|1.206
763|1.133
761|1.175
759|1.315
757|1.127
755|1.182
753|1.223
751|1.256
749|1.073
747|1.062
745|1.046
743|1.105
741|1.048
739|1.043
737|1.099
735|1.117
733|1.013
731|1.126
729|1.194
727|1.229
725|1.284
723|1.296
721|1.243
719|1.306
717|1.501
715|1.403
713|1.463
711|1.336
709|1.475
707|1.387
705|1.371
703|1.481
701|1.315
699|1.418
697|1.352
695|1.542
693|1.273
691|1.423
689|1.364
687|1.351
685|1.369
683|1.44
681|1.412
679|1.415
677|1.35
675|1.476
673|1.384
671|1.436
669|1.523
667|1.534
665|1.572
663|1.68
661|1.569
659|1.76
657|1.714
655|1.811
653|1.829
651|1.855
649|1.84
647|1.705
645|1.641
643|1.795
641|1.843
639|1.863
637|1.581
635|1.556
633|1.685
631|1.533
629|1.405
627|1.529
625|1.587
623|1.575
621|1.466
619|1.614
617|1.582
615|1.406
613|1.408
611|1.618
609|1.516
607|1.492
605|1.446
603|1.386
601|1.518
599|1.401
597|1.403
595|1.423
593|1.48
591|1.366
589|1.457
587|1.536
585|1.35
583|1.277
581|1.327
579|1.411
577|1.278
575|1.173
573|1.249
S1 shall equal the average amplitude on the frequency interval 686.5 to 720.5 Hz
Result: 1.4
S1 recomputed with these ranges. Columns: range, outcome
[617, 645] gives 1.62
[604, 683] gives 1.59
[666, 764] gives 1.3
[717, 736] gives 1.22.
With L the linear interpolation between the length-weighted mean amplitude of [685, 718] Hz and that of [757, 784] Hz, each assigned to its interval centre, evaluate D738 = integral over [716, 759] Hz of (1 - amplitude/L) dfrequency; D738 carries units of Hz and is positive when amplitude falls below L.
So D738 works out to 4.54 Hz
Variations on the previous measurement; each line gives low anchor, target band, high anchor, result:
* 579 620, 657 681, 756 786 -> -2.86 Hz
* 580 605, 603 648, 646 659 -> 1.13 Hz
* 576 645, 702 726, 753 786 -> -1.02 Hz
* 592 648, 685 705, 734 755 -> -1.61 Hz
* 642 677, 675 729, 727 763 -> 0.44 Hz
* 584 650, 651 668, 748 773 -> -2.85 Hz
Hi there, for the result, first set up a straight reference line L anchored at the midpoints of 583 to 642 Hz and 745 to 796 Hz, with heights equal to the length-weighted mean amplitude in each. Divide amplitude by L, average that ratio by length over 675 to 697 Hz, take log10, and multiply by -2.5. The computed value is -0.02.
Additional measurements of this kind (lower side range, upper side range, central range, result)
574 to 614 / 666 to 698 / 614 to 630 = -0.08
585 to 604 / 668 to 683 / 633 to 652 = -0.21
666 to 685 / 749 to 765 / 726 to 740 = 0.14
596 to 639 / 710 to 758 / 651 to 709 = -0.11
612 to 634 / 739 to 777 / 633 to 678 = -0.14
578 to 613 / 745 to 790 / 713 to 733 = -0.01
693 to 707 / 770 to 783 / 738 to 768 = 0.11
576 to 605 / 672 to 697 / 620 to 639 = -0.12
